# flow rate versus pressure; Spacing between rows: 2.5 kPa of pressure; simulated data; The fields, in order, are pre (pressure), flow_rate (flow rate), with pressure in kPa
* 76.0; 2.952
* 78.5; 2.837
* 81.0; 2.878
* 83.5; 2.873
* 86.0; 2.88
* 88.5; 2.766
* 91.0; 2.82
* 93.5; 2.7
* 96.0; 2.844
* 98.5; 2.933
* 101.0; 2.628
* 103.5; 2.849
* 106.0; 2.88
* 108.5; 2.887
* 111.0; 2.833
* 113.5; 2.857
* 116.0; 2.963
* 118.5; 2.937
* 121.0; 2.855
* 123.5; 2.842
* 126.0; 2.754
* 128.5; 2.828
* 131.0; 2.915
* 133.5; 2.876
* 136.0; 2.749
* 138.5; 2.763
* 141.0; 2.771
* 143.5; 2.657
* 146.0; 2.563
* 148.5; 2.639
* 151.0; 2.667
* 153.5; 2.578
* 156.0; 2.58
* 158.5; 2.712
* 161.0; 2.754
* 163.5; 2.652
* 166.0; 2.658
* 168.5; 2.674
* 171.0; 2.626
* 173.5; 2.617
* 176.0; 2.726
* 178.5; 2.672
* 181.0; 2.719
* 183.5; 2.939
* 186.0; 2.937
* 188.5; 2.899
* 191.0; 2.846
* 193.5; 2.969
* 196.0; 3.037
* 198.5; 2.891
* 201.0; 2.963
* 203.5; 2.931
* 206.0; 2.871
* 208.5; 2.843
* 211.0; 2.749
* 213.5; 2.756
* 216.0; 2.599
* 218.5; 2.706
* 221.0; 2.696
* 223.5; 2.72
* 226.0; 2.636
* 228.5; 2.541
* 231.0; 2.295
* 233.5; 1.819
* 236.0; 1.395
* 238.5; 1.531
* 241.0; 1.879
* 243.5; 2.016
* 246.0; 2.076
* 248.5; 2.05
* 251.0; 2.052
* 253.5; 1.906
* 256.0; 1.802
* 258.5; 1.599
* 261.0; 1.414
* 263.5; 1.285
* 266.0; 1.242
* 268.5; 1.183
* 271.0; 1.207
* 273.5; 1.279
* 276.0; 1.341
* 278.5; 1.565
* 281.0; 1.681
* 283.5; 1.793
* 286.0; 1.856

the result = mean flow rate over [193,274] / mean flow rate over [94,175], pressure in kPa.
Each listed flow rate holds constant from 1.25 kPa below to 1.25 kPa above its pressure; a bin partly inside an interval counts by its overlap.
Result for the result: 0.8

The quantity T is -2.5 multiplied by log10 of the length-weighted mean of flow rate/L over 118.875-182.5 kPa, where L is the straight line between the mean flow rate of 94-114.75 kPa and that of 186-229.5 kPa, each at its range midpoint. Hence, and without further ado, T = 0.04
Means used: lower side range 2.83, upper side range 2.81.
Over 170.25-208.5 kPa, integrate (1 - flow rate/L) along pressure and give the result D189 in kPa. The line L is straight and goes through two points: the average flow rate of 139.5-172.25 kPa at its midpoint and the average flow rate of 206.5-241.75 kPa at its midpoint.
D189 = -4.9 kPa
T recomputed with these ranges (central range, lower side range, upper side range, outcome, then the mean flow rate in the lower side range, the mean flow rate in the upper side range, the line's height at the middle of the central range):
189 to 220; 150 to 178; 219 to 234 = -0.12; 2.66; 2.5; 2.55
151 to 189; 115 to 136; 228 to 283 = -0.11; 2.86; 1.68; 2.46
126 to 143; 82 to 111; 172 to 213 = 0.01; 2.82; 2.85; 2.83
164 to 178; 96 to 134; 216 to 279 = -0.10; 2.86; 1.87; 2.44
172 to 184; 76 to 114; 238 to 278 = -0.22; 2.83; 1.62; 2.21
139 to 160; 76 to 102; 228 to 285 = -0.10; 2.82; 1.68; 2.41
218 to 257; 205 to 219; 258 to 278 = -0.02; 2.75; 1.32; 2.1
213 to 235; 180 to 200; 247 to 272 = -0.11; 2.91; 1.58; 2.26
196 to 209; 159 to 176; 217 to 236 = -0.16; 2.67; 2.42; 2.52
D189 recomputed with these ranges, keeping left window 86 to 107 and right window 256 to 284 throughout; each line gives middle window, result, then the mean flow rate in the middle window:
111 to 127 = -1.46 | 2.87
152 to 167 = -2.29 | 2.66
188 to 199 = -4.87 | 2.93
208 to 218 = -4.51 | 2.73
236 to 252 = -2.59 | 1.89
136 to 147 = -1.12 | 2.7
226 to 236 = -2.46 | 2.17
